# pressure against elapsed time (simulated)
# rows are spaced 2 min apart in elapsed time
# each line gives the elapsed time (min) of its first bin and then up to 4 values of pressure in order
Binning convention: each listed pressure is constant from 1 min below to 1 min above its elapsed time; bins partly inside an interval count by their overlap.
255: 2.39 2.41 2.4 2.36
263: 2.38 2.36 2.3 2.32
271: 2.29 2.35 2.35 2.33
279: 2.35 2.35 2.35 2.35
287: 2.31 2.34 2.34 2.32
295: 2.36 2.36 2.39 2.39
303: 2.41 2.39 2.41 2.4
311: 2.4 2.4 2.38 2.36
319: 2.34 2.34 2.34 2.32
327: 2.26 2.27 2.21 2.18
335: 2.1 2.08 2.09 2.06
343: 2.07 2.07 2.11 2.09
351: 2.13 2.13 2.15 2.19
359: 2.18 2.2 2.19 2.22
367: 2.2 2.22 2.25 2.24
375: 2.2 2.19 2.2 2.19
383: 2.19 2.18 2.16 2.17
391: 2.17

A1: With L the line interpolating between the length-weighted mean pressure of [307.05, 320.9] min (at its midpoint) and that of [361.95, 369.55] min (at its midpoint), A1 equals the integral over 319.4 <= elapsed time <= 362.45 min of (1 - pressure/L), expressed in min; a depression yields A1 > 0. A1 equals 2.2 min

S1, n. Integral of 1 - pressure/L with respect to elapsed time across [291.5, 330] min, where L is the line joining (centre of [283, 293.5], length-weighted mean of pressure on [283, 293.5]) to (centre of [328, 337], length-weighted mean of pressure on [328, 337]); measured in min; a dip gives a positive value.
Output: -1.8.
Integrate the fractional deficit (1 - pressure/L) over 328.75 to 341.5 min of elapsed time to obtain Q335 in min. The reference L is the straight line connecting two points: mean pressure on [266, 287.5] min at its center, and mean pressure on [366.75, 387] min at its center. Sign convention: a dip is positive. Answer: 0.68 min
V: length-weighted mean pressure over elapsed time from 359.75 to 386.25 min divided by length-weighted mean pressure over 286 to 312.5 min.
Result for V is 0.93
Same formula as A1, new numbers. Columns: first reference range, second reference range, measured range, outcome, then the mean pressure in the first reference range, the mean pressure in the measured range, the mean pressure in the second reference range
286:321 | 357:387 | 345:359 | 0.7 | 2.37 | 2.13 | 2.2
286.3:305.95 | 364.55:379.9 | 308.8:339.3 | 0.4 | 2.36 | 2.28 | 2.21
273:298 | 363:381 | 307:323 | -0.5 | 2.34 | 2.37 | 2.21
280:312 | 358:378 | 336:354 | 1.3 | 2.37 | 2.09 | 2.21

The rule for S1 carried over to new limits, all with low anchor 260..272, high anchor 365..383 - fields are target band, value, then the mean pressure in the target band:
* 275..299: -0.35 min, 2.34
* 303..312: -0.45 min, 2.4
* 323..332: -0.04 min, 2.27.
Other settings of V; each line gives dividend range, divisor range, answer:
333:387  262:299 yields 0.92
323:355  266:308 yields 0.92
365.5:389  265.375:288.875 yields 0.94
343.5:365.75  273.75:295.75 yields 0.92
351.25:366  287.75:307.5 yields 0.92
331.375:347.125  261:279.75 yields 0.90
